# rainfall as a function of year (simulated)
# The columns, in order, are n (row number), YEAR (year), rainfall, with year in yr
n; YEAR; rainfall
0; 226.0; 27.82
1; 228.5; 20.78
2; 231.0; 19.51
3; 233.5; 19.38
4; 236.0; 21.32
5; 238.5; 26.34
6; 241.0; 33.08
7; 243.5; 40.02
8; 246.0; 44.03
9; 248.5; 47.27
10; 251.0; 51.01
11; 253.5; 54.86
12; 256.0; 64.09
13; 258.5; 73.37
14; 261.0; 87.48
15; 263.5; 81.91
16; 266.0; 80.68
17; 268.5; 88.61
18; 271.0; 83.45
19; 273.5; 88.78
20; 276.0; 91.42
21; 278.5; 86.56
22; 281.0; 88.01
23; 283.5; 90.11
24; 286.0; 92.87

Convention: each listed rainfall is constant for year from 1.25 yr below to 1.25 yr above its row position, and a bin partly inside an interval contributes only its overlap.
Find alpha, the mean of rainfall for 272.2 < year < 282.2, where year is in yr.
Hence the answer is 88.7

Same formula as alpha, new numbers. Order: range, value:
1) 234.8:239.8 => 23.9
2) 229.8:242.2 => 23.9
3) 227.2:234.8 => 20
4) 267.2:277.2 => 88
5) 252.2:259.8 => 64.2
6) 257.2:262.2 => 80.2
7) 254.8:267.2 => 77.5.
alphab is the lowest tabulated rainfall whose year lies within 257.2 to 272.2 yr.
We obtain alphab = 73.37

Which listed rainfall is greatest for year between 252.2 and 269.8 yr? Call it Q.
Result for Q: 88.61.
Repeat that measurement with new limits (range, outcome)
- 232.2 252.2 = 51.01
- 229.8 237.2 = 21.32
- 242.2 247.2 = 44.03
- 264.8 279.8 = 91.42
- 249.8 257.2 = 64.09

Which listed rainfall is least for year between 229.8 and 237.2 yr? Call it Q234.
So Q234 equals 19.38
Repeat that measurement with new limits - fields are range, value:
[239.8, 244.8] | 33.08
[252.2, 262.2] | 54.86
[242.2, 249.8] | 40.02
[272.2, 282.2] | 86.56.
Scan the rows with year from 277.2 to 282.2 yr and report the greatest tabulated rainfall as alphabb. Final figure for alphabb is 88.01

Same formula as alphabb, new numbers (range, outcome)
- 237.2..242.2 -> 33.08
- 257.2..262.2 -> 87.48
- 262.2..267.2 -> 81.91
